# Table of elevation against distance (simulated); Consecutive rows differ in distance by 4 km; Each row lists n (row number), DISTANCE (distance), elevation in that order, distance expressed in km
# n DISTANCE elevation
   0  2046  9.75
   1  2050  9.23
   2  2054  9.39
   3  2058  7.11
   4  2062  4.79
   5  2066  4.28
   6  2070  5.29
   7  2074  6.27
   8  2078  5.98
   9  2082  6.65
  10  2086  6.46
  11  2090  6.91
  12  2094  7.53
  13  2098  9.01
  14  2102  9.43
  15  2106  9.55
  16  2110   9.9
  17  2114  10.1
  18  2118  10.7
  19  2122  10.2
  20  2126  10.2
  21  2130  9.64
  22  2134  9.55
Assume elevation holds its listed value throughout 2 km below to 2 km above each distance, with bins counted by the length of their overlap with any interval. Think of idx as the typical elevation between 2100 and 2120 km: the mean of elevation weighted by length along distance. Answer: 9.94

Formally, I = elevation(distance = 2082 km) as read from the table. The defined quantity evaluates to 6.65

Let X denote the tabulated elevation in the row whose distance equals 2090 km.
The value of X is 6.91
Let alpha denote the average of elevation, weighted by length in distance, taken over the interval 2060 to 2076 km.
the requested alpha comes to 5.16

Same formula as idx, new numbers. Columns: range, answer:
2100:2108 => 9.49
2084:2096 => 6.97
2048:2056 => 9.31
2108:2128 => 10.2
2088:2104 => 8.22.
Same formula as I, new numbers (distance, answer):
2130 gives 9.64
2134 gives 9.55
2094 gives 7.53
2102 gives 9.43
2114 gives 10.1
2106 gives 9.55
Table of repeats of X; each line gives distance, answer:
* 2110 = 9.9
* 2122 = 10.2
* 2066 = 4.28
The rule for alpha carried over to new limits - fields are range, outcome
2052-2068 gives 6.39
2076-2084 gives 6.32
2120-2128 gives 10.2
